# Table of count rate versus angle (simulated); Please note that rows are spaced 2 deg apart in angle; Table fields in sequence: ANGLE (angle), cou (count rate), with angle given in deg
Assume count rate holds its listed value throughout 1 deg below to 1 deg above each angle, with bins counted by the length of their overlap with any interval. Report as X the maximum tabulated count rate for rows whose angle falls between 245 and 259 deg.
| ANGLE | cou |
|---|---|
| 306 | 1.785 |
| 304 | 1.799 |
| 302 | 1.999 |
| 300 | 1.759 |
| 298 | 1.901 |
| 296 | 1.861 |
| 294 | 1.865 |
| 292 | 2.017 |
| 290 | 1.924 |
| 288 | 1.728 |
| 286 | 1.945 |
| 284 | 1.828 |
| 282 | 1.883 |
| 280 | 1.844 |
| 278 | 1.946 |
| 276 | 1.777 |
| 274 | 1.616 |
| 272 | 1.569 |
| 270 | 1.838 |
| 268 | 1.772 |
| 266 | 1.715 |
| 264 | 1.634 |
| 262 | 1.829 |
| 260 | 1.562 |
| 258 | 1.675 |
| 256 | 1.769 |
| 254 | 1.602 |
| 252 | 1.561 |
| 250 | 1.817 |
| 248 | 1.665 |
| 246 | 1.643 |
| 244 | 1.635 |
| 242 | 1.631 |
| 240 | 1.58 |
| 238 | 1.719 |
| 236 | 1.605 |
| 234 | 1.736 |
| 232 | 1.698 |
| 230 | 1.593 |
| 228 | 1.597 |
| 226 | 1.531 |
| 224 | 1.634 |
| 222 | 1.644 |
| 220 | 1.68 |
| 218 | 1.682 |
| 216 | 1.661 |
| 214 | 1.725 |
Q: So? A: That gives 1.817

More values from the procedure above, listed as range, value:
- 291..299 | 2.017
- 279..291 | 1.945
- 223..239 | 1.736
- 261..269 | 1.829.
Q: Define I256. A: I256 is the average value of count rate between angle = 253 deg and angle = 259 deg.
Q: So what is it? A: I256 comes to 1.68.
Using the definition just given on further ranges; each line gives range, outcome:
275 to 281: 1.86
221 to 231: 1.6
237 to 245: 1.64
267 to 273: 1.73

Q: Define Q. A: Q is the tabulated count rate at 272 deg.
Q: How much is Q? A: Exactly 1.569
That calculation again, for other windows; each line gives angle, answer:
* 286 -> 1.945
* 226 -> 1.531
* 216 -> 1.661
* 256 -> 1.769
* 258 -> 1.675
